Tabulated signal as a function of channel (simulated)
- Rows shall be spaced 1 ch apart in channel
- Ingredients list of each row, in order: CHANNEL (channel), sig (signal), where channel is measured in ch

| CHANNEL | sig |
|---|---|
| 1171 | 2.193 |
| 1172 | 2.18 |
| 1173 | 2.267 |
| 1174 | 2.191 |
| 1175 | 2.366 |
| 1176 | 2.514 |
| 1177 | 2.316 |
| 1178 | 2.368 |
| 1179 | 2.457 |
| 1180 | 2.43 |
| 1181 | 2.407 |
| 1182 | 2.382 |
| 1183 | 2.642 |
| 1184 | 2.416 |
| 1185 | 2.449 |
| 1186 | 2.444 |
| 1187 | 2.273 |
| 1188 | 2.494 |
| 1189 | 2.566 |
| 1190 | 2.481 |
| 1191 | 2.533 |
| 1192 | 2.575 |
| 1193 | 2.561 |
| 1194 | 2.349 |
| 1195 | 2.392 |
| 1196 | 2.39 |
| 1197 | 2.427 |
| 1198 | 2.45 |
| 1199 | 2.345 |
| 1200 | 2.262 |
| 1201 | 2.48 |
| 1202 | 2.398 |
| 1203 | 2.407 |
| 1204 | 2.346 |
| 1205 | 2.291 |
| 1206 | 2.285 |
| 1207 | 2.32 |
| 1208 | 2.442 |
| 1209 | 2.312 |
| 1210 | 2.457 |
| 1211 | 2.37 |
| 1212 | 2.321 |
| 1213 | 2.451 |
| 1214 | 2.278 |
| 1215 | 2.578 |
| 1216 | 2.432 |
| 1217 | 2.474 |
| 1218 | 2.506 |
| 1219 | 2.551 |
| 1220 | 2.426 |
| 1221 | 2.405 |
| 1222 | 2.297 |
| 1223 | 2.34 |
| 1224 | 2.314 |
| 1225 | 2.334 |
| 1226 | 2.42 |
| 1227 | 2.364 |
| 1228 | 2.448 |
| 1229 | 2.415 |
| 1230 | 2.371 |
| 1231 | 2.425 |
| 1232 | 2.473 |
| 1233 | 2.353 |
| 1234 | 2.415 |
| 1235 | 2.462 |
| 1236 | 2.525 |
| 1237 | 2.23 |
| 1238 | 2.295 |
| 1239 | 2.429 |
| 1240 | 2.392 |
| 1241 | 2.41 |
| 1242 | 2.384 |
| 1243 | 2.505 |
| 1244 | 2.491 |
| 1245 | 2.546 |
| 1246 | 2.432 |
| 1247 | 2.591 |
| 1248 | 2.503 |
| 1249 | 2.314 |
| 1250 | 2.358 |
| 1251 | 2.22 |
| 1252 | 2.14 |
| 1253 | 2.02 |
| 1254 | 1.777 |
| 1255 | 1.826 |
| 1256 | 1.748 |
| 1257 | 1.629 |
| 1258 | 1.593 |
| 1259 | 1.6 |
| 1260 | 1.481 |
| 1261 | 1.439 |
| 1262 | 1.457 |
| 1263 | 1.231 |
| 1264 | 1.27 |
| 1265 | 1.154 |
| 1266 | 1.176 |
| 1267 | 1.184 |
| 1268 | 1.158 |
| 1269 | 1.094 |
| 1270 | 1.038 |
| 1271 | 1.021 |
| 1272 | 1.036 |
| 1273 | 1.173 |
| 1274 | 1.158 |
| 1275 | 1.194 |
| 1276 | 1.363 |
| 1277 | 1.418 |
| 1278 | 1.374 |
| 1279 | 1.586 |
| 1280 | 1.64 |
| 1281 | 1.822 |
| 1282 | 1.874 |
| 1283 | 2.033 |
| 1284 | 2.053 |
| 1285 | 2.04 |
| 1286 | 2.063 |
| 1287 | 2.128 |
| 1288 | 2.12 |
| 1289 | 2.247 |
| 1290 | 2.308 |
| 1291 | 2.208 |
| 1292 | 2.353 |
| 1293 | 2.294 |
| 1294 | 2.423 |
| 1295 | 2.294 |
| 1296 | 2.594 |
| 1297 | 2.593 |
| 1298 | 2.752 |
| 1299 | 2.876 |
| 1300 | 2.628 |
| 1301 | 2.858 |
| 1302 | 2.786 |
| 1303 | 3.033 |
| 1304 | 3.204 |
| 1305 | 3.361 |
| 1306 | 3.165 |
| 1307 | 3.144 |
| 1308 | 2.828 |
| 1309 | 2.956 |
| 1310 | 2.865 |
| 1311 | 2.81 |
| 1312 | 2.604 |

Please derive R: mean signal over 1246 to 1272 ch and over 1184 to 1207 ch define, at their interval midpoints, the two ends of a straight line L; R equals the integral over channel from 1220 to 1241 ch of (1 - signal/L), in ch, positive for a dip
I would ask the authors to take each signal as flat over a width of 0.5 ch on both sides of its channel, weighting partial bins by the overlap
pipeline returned -4.2 ch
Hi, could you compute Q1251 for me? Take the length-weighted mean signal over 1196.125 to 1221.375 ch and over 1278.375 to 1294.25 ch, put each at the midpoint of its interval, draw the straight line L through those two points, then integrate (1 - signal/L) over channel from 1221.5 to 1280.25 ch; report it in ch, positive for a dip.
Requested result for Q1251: 8.3 ch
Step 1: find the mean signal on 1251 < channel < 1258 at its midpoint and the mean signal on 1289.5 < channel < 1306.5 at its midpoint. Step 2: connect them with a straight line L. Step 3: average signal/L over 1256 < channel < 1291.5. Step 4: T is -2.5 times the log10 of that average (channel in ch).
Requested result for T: 0.40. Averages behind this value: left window 1.86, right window 2.69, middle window 1.56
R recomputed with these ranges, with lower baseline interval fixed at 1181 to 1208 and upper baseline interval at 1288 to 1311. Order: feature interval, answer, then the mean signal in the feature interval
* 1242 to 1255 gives 1.3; 2.31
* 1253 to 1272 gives 8.9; 1.39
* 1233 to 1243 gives 0.6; 2.4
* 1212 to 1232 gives 0.7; 2.41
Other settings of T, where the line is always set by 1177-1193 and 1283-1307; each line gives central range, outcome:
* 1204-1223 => 0.04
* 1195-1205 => 0.04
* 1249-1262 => 0.35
